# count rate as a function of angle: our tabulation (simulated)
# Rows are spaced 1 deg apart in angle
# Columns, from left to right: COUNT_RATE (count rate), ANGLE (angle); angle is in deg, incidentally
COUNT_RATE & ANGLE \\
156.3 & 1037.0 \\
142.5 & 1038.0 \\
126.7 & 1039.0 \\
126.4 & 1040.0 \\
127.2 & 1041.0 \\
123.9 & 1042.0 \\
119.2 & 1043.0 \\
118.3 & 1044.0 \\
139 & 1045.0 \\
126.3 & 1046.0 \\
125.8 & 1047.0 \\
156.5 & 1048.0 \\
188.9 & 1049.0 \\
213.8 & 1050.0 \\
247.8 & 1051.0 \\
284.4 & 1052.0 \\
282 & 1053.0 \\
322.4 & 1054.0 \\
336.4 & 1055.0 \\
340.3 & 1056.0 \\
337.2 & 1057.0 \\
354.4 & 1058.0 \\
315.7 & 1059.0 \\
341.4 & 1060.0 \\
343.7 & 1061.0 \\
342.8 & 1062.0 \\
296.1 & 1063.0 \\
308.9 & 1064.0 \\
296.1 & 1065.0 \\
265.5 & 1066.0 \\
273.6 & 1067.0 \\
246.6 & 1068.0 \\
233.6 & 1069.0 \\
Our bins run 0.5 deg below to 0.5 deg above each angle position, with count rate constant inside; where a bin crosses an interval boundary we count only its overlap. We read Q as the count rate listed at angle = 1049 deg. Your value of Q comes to 188.9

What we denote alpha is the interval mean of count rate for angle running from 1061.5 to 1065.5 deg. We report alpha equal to 311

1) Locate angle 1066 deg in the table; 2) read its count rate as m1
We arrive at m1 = 265.5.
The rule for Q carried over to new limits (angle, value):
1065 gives 296.1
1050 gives 213.8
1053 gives 282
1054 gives 322.4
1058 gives 354.4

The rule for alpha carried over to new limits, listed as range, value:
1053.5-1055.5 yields 329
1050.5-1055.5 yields 295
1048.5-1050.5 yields 201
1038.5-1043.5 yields 125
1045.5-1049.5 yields 149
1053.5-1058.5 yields 338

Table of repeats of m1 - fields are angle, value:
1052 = 284.4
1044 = 118.3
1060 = 341.4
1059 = 315.7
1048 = 156.5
